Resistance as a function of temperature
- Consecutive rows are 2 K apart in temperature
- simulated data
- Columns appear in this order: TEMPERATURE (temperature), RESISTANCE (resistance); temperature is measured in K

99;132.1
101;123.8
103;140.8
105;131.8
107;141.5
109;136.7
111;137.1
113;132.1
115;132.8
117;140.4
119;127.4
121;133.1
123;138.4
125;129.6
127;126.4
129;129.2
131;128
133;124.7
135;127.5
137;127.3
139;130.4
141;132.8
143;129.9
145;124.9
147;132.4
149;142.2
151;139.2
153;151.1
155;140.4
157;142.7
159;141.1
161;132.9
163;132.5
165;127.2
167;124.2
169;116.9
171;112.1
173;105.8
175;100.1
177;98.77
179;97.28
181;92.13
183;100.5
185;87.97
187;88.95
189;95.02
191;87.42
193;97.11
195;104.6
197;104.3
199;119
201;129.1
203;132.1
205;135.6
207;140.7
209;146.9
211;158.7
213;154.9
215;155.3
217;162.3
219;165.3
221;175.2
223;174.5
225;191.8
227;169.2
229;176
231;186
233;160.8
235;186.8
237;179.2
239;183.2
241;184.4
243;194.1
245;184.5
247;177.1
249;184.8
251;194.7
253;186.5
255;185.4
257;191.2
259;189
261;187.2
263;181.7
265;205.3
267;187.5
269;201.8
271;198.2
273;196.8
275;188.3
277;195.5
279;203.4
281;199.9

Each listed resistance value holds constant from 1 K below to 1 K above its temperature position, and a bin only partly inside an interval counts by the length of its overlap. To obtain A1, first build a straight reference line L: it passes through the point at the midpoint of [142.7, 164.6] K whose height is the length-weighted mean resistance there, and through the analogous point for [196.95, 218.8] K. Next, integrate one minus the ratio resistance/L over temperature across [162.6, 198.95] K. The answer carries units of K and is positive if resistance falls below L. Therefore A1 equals 9.3 K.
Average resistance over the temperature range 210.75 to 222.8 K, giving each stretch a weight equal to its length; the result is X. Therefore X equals 163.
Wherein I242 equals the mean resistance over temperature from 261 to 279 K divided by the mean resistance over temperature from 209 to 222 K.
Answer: 1.2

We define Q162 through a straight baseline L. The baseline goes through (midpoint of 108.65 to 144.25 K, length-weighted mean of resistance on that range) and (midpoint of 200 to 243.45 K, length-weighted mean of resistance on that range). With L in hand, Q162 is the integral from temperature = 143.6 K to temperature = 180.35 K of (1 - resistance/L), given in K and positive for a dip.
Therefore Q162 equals 4.6 K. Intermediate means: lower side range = 131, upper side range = 165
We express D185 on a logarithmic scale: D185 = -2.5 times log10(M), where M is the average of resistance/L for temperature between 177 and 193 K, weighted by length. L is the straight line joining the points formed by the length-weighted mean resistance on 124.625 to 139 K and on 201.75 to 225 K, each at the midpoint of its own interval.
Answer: 0.486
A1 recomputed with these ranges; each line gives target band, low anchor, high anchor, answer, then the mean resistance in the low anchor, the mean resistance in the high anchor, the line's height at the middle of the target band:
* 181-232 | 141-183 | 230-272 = 6.7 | 124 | 187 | 155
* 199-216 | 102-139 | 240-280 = 2.6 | 132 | 191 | 169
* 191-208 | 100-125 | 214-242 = 4.8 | 134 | 175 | 165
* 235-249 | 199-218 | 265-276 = -1.0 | 145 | 196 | 172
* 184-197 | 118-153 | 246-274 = 5.2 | 131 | 191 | 157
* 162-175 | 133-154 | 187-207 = 0.5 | 133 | 112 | 123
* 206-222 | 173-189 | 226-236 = -0.9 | 95.8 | 176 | 149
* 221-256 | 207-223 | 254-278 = -1.5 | 160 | 192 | 175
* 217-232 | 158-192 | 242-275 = -1.8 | 108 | 190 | 157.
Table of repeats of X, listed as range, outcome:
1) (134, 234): 132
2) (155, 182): 118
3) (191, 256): 161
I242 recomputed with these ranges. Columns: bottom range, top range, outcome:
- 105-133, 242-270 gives 1.42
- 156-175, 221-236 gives 1.42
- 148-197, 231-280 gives 1.64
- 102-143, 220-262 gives 1.38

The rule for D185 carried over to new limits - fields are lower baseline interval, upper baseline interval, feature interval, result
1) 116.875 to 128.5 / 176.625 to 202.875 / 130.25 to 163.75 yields -0.12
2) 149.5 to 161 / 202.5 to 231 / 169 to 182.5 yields 0.40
